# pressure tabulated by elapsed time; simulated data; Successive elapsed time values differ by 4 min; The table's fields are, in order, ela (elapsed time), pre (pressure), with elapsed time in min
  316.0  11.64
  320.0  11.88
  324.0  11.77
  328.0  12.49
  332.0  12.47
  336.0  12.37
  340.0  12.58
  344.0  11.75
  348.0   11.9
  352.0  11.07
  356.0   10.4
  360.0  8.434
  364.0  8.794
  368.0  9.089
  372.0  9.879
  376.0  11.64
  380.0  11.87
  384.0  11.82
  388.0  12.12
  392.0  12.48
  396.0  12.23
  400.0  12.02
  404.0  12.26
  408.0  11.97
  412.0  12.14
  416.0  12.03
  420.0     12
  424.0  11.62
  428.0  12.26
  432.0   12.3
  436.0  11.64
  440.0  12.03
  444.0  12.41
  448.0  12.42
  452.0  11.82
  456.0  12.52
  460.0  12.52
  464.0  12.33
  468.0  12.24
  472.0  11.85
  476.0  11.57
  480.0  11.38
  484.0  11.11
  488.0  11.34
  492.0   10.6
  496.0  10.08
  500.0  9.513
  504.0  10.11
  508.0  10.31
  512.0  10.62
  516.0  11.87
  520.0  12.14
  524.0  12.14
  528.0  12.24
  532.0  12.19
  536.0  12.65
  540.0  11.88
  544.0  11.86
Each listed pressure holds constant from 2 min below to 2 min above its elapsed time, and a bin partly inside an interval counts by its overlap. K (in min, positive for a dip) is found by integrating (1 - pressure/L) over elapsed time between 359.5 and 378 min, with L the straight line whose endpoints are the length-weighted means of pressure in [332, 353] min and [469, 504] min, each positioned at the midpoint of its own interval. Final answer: 3.4 min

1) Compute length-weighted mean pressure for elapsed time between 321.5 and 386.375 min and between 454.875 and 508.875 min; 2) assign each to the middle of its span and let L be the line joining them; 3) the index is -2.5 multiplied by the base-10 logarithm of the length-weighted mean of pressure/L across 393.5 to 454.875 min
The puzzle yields -0.08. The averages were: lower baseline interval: 11.2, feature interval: 12.1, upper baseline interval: 11.2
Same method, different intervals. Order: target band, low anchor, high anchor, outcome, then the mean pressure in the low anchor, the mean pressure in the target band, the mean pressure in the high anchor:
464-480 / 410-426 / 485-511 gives -0.10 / 11.9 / 11.9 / 10.4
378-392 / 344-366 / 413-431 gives -0.09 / 10.3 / 12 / 12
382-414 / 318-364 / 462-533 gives -0.07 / 11.4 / 12.1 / 11.3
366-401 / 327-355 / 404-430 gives 0.05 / 12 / 11.4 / 12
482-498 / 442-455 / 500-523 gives 0.06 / 12.2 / 10.8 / 10.9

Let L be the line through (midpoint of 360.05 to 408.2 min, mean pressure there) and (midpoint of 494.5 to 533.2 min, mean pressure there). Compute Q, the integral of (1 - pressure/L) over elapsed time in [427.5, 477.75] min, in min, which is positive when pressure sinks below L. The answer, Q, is -4.5 min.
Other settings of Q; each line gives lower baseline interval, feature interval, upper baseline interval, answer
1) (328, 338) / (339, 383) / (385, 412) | 5.9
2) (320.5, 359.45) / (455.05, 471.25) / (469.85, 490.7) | -1.3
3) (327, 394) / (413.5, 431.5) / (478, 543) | -1.2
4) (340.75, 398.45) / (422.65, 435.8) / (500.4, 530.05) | -1.1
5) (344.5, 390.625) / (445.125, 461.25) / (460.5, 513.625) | -2.0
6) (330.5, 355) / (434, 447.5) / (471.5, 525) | -0.9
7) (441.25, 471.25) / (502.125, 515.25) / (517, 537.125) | 1.9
